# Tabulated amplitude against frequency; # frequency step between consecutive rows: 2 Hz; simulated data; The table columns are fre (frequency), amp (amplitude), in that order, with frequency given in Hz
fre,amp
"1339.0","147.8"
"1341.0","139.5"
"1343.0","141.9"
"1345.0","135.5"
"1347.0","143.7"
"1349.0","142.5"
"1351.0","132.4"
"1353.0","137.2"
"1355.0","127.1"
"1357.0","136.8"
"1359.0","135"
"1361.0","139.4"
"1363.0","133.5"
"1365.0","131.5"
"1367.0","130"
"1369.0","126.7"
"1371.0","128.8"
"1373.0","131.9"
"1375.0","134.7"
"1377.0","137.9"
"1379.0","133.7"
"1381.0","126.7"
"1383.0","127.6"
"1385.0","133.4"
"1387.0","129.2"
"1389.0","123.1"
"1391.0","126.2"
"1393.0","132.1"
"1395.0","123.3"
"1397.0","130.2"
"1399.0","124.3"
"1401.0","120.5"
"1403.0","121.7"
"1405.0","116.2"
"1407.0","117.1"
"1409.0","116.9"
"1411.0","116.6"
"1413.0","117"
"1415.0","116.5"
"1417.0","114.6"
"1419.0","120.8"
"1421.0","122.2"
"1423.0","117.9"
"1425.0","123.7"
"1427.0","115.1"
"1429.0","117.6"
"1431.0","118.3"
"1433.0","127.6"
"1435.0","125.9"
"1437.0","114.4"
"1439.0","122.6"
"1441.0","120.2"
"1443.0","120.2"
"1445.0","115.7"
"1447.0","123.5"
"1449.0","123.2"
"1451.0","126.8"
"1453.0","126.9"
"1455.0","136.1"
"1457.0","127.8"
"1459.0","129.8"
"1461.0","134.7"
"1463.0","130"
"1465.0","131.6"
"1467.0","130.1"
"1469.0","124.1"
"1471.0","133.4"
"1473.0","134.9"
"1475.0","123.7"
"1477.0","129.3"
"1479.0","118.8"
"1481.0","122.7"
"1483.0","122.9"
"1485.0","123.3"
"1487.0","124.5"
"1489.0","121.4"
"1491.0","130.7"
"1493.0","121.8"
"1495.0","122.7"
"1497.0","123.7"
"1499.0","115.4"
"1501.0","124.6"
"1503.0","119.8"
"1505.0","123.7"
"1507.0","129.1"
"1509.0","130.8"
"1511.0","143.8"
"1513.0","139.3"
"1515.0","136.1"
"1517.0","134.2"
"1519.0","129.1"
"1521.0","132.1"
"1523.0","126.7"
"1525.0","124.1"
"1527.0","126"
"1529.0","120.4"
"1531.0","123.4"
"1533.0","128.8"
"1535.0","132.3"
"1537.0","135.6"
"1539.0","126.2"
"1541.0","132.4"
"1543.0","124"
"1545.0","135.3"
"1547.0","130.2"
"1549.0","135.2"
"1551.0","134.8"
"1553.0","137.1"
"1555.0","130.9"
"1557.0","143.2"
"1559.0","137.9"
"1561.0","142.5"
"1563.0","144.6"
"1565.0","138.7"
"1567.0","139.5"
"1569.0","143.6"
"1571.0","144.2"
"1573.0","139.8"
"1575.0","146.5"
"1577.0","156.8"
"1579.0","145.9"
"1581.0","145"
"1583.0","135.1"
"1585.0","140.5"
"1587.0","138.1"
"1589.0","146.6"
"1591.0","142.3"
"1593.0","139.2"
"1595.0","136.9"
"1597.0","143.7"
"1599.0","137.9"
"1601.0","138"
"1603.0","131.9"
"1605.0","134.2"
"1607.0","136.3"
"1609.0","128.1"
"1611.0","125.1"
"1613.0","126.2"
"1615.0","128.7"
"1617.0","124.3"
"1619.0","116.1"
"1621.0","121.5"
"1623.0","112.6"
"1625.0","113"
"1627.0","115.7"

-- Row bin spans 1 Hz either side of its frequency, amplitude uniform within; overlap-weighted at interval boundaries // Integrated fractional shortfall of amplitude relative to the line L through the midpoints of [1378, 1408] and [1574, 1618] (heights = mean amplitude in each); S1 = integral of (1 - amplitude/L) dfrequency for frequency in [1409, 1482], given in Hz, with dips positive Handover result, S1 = 2.9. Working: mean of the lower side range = 126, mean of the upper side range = 138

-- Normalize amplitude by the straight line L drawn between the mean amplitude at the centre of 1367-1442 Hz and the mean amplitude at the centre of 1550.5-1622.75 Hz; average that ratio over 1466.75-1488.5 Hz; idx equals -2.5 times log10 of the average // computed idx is 0.027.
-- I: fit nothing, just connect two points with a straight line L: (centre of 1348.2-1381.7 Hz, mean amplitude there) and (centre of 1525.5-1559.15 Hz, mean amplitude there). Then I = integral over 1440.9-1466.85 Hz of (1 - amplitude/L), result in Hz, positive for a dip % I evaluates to 1.0 Hz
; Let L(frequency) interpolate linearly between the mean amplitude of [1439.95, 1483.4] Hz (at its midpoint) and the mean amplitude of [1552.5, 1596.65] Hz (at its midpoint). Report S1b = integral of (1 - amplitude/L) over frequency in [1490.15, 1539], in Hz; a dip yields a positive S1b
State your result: 2.1 Hz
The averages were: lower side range 127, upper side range 142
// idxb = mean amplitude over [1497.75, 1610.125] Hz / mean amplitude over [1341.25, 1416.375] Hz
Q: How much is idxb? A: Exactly 1.04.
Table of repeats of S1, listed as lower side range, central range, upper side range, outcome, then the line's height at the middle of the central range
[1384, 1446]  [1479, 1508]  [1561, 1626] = 1.0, 128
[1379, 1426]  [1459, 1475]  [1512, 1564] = -0.4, 127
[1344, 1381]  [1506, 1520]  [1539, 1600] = 0.3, 138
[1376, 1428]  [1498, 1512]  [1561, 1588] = 0.9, 135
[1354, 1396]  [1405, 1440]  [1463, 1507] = 2.6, 128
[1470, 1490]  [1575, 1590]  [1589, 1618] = -1.3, 133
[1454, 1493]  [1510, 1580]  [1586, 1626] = -3.2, 130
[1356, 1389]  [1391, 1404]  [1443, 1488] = 0.5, 131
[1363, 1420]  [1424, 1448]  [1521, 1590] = 1.5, 128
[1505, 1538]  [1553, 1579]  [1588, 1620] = -2.0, 132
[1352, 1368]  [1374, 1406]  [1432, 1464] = 0.8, 131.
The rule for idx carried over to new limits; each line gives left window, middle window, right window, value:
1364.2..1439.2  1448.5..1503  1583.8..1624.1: 0.006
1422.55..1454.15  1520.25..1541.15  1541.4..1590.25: 0.057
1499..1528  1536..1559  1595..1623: -0.031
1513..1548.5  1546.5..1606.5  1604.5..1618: -0.088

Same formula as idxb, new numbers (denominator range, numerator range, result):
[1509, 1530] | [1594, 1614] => 1.02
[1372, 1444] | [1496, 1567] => 1.07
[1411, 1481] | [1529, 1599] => 1.11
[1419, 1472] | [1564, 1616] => 1.11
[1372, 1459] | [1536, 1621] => 1.10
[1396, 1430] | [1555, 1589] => 1.19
